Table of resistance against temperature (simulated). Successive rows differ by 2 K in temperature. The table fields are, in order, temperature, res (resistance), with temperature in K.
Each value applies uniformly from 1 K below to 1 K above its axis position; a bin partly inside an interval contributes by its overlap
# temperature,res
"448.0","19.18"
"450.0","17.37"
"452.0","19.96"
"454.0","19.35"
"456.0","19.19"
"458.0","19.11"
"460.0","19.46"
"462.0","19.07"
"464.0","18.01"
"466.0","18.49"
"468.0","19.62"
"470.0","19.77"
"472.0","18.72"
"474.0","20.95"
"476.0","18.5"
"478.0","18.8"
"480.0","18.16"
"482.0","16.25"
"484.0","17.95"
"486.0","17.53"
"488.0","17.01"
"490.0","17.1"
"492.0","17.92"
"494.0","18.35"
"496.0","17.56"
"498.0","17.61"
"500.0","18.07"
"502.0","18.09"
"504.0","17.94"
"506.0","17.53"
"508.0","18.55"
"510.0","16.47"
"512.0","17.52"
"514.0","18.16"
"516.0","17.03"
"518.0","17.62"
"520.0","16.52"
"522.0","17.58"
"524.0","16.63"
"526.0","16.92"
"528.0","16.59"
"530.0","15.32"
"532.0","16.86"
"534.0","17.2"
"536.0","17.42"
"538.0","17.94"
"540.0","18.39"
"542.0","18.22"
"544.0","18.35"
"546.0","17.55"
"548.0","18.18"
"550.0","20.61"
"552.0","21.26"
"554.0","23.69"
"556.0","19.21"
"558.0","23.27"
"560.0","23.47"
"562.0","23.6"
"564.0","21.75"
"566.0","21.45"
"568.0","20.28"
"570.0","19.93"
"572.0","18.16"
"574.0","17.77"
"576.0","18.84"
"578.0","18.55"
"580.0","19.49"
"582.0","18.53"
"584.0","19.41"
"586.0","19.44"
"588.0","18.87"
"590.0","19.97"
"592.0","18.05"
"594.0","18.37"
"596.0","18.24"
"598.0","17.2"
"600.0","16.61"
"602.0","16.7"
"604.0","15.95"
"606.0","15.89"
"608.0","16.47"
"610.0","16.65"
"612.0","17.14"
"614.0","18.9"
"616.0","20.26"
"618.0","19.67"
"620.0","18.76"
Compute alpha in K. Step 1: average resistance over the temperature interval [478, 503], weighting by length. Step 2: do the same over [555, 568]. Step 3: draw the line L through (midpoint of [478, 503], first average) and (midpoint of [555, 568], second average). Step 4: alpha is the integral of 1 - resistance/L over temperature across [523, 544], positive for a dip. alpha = 3.20 K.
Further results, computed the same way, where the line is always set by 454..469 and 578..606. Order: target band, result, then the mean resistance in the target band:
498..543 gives 3.0 K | 17.4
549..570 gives -3.9 K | 21.8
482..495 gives 0.9 K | 17.5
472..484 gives 0.3 K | 18.5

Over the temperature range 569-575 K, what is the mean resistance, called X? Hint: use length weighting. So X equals 18.6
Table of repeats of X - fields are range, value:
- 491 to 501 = 17.9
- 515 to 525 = 17.1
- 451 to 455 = 19.7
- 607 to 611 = 16.6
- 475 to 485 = 17.9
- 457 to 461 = 19.3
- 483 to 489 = 17.5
